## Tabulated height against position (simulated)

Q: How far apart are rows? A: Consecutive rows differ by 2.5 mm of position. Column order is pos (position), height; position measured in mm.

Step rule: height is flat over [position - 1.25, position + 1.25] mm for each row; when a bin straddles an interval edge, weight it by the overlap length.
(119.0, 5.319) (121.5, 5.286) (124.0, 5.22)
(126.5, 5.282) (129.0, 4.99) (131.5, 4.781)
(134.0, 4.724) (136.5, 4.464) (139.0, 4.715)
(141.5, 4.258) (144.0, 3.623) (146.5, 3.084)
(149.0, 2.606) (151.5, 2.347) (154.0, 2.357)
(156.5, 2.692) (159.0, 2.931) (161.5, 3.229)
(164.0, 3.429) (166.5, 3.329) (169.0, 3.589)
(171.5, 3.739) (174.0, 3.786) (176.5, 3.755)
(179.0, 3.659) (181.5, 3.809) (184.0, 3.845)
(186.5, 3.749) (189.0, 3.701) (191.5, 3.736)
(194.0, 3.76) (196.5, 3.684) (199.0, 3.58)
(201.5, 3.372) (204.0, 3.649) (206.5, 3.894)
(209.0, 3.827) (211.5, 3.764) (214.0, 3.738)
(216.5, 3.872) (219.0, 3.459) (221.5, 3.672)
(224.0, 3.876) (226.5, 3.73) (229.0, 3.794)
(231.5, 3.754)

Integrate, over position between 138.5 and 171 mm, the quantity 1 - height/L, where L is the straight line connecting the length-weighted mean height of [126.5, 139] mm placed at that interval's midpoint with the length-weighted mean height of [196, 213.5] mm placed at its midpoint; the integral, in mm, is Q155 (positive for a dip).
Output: 9.0 mm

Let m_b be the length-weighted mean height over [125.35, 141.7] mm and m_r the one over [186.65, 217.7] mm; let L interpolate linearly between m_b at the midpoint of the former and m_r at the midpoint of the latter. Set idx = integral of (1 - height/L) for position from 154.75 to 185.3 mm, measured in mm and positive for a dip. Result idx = 5.3 mm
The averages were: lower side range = 4.77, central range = 3.46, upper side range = 3.72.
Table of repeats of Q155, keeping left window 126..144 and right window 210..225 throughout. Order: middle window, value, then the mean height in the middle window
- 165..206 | 4.08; 3.67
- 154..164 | 3.29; 2.94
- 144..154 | 3.87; 2.76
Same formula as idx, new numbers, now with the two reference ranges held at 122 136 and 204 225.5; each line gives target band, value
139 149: 2.35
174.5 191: 1.80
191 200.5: 0.83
